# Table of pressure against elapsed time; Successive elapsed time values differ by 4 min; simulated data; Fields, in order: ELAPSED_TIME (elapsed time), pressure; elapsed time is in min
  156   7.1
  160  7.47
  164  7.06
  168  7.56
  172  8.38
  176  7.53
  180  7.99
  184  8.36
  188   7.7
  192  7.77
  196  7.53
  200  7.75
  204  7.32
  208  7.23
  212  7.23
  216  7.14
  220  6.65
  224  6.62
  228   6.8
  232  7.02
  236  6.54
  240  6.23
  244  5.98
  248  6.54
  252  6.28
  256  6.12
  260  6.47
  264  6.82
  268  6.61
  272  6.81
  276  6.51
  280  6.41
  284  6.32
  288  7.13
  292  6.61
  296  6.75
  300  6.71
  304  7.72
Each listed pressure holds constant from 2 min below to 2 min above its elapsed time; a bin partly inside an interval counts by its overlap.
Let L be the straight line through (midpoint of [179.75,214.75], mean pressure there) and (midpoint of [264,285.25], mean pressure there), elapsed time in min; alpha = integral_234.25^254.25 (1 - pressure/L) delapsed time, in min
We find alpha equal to 1.9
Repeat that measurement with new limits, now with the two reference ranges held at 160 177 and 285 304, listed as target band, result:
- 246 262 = 1.7 min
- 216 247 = 2.8 min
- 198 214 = 0.0 min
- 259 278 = 1.0 min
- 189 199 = -0.3 min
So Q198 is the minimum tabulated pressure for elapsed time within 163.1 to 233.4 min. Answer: 6.62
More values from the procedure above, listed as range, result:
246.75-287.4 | 6.12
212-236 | 6.54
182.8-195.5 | 7.7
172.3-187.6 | 7.53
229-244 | 5.98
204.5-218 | 7.14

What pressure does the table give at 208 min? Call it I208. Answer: 7.23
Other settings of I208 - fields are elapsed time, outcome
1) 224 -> 6.62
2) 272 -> 6.81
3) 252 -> 6.28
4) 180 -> 7.99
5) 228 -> 6.8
